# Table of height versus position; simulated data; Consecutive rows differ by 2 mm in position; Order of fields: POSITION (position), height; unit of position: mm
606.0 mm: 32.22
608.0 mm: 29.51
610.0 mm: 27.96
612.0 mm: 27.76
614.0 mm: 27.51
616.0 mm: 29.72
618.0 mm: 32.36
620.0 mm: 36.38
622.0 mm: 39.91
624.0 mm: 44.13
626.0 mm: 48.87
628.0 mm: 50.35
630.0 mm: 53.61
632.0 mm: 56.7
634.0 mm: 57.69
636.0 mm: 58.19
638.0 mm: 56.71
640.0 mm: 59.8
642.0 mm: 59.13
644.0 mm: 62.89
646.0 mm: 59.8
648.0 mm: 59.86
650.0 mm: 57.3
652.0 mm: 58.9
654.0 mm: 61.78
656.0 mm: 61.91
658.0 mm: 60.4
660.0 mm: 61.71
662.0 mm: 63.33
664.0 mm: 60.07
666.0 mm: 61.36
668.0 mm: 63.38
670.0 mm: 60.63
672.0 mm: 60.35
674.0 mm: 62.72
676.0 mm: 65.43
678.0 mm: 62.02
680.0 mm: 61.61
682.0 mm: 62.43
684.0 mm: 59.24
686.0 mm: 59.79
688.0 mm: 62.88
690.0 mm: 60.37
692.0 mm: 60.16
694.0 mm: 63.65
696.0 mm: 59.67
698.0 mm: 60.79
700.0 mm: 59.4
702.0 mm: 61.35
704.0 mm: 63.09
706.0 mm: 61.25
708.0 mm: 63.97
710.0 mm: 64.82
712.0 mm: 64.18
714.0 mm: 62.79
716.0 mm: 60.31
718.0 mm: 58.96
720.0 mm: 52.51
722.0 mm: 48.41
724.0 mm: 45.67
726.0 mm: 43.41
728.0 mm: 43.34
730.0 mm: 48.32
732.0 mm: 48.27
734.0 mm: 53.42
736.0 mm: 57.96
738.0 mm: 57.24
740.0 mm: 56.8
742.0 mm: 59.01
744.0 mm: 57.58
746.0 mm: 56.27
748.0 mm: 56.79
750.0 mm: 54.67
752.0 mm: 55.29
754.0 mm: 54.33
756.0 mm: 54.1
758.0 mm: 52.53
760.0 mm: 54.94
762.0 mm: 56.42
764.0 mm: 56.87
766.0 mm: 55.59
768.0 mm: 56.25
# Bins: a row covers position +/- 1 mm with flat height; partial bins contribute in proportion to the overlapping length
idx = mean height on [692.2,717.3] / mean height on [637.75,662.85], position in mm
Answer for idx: 1.03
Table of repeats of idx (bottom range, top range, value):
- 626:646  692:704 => 1.07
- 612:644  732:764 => 1.18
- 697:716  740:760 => 0.89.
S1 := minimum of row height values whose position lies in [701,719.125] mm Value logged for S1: 58.96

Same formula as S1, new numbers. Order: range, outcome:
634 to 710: 56.71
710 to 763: 43.34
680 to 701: 59.24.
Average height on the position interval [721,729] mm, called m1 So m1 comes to 45.2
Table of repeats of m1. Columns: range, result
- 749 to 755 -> 54.8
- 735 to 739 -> 57.6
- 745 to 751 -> 55.9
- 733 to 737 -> 55.7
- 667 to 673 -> 61.5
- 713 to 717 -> 61.5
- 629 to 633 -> 55.2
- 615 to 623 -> 34.6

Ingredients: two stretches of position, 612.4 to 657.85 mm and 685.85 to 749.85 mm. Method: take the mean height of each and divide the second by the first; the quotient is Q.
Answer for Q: 1.11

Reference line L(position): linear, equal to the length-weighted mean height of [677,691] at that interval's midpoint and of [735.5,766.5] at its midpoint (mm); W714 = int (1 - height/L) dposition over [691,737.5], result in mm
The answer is 1.7 mm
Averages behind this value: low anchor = 61.2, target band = 56.8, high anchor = 56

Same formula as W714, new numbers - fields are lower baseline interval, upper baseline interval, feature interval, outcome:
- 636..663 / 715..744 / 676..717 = -4.5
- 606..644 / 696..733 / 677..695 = -3.0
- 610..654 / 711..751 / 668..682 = -2.9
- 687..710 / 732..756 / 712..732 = 2.3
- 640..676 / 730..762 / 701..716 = -1.4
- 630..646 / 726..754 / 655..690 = -2.9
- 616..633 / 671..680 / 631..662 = -4.5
